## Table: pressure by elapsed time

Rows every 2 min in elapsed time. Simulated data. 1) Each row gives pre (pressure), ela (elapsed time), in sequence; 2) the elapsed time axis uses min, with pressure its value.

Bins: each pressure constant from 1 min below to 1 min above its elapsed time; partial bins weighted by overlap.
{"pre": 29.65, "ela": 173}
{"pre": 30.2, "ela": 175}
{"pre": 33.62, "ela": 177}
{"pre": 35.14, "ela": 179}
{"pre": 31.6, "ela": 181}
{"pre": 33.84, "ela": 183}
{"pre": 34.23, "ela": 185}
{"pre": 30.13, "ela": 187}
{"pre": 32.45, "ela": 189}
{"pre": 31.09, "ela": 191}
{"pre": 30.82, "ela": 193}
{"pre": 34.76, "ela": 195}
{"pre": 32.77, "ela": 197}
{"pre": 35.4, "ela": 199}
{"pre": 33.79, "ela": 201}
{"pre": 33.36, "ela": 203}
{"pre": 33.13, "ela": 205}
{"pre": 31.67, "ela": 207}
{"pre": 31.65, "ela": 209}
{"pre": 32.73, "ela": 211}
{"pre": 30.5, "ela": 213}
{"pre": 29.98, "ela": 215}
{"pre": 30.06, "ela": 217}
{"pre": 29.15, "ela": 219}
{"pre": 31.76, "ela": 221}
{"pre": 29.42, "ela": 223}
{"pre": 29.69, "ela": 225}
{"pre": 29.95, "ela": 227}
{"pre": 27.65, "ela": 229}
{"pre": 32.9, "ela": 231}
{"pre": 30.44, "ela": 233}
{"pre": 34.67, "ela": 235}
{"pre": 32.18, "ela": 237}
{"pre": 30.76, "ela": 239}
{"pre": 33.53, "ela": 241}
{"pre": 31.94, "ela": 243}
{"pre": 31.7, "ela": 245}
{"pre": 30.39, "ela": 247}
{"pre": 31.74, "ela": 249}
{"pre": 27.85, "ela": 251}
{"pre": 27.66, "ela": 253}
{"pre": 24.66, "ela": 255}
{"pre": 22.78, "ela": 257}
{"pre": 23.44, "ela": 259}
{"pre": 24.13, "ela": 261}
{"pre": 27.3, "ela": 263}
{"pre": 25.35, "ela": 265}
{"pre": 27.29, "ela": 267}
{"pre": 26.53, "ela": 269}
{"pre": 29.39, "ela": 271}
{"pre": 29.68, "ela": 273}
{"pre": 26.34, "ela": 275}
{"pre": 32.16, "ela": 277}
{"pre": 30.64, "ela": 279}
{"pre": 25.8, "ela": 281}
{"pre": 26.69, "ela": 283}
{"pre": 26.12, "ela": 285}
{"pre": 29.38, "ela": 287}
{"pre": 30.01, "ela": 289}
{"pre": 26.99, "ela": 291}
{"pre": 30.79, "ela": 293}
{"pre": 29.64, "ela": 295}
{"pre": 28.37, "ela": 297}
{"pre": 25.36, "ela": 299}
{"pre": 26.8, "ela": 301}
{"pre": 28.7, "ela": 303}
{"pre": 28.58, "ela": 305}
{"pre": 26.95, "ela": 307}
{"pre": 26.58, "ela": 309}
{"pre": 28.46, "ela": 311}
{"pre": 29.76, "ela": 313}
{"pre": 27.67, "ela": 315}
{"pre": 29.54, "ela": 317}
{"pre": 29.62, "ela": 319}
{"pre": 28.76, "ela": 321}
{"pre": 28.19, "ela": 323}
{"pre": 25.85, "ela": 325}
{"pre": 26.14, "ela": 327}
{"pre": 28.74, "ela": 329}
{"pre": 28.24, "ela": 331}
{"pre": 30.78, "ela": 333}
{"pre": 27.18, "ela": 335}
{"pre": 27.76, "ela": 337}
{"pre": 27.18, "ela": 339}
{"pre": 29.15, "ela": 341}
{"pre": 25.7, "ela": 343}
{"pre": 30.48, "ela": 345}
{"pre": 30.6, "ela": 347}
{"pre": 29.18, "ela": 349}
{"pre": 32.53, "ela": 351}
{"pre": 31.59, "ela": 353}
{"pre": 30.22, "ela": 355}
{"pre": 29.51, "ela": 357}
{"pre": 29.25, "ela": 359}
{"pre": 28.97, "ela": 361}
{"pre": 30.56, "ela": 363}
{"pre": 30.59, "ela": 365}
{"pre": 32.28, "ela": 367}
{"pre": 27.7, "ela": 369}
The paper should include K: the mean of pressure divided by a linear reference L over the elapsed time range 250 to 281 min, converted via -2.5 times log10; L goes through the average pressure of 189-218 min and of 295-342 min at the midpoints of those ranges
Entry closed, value 0.11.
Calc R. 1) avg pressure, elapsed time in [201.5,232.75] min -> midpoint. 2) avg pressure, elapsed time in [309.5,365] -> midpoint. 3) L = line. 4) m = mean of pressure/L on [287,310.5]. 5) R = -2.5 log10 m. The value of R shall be 0.05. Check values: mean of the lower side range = 30.9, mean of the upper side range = 29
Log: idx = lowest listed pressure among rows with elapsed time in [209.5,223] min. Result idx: 29.15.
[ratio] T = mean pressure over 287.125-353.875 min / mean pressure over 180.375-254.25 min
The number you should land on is 0.91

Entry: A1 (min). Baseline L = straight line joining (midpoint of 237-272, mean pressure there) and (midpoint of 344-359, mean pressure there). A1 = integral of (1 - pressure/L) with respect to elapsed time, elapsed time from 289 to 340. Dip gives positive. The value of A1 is 2.5 min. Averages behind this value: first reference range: 28.1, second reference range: 30.5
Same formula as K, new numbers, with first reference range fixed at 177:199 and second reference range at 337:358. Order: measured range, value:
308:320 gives 0.06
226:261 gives 0.08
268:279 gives 0.08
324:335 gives 0.08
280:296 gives 0.10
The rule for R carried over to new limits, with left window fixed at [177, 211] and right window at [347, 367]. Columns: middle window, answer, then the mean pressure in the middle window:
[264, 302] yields 0.13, 28.1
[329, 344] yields 0.10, 28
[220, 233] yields 0.07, 30.2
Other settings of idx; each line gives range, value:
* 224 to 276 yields 22.78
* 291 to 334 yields 25.36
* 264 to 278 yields 25.35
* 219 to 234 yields 27.65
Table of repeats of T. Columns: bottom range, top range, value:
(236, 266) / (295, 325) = 0.99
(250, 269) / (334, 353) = 1.13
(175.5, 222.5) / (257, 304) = 0.85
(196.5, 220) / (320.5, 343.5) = 0.87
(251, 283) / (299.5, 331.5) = 1.04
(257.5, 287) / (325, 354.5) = 1.06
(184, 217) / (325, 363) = 0.90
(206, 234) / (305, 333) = 0.92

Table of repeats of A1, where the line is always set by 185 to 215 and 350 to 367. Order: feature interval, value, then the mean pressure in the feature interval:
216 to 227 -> 0.7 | 30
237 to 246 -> 0.0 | 32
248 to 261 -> 2.3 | 26.2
